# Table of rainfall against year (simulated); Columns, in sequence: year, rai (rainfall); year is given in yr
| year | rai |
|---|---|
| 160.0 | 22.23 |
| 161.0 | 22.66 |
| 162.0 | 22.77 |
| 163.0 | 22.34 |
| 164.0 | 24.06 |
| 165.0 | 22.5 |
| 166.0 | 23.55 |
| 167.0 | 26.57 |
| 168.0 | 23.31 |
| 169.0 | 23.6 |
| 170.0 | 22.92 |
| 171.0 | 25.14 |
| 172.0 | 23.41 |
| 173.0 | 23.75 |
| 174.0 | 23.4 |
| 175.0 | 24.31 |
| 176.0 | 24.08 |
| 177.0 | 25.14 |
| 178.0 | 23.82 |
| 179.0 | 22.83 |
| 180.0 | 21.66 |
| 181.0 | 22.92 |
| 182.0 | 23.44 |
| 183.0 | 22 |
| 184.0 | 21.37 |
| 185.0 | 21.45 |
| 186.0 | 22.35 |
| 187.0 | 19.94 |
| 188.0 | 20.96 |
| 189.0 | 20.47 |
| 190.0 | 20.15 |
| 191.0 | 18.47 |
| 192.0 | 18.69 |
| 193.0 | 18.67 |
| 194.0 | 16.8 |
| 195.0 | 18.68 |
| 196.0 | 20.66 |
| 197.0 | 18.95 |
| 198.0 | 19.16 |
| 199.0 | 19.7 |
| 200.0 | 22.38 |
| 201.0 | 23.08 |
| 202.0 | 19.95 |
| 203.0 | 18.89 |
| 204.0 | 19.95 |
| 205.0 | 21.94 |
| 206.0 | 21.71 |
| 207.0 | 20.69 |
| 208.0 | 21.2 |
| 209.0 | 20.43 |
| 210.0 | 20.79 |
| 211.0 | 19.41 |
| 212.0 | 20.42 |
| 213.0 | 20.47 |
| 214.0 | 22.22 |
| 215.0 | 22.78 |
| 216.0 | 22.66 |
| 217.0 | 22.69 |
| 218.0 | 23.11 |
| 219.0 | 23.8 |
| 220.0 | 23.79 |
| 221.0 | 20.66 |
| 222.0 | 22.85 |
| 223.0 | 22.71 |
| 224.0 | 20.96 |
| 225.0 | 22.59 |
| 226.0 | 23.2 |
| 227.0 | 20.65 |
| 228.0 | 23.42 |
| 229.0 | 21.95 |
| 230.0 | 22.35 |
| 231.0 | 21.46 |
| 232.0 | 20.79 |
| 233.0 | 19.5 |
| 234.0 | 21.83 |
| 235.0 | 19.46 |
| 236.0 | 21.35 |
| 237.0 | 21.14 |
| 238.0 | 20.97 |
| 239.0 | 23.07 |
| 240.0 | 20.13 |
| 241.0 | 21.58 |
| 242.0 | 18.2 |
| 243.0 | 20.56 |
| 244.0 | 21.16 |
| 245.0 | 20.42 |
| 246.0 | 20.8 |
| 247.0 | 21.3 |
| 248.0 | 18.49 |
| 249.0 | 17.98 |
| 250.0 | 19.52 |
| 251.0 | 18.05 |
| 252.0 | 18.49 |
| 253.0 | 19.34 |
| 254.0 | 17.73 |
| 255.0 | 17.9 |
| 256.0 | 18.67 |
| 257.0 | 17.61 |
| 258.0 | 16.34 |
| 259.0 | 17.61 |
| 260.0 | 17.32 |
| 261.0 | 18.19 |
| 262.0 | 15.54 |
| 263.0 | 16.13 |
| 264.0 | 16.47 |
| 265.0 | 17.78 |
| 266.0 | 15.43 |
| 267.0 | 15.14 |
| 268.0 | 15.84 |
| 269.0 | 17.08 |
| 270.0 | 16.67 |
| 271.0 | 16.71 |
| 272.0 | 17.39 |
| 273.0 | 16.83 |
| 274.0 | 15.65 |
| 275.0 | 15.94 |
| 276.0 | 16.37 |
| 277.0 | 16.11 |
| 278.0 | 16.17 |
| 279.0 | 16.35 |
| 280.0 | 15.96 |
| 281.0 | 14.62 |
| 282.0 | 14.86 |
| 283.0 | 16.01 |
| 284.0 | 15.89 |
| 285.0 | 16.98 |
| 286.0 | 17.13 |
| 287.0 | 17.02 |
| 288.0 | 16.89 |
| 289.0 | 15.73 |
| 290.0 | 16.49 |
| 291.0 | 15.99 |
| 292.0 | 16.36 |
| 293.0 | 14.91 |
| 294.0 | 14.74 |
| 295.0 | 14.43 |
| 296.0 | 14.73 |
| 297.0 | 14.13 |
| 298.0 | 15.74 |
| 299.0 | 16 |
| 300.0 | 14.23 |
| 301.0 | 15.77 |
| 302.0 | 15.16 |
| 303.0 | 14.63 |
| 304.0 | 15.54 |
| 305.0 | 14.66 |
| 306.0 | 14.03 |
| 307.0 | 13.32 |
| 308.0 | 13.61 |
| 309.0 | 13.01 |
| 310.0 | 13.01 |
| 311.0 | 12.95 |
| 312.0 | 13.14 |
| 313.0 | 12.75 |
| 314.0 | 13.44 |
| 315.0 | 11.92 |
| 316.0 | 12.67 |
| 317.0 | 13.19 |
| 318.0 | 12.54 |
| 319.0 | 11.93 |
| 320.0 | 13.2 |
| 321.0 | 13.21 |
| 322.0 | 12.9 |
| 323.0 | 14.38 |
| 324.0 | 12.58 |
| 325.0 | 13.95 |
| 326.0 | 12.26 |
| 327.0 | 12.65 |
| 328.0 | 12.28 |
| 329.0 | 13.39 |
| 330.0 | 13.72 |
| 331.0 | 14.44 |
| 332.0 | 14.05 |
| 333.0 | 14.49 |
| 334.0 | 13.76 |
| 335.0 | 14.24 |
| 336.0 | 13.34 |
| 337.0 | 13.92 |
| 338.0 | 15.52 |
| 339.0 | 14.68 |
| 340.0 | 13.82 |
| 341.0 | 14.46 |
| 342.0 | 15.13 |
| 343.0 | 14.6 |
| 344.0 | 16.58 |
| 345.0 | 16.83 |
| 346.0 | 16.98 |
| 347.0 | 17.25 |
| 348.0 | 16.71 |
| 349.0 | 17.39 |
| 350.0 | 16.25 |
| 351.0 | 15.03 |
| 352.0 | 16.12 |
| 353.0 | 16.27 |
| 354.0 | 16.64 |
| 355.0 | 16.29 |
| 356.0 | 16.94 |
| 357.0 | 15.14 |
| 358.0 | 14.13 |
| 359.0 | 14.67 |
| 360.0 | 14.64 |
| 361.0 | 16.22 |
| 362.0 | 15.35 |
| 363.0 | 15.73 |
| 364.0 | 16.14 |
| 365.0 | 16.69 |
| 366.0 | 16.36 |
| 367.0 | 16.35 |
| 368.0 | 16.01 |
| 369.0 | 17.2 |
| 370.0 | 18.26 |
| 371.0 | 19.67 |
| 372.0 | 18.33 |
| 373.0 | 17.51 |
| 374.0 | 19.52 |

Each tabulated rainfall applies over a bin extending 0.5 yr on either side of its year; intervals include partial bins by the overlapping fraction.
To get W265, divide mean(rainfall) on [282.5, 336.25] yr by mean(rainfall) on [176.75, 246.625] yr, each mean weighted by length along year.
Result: 0.7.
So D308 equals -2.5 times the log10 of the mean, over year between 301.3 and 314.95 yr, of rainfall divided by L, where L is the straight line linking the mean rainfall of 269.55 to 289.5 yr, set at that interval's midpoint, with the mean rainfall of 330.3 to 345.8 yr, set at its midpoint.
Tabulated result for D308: 0.13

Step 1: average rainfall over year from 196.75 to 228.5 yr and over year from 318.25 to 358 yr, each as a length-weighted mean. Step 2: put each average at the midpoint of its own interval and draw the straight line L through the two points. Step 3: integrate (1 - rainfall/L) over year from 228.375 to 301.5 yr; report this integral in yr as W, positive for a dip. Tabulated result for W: 4.1 yr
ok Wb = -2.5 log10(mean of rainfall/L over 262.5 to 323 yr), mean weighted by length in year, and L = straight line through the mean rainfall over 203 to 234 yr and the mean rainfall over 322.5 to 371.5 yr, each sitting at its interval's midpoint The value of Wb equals 0.20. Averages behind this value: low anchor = 21.7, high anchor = 15.3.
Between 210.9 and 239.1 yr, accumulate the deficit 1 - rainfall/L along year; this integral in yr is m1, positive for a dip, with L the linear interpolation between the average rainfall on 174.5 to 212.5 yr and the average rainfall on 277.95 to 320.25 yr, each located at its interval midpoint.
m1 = -4.0 yr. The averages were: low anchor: 21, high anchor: 14.7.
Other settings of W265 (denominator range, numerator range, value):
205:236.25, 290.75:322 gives 0.65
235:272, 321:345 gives 0.76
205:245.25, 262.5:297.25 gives 0.75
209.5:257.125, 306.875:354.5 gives 0.68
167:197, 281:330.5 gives 0.65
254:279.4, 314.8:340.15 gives 0.80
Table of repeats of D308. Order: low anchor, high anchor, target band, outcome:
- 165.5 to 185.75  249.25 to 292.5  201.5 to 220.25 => -0.023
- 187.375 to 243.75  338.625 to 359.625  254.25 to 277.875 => 0.140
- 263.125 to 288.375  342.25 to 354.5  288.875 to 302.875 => 0.070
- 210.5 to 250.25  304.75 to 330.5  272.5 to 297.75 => 0.020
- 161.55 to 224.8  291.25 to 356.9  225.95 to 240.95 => -0.097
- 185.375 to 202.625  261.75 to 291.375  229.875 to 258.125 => -0.125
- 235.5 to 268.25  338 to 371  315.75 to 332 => 0.269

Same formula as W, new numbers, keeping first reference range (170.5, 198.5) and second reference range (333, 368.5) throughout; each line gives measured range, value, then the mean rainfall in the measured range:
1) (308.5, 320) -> 2.79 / 12.8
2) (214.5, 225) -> -1.21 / 22.6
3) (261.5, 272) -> 1.27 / 16.3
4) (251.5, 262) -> 0.63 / 17.8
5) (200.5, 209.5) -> -0.03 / 20.9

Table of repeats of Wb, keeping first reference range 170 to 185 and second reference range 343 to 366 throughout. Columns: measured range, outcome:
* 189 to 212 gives 0.119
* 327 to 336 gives 0.234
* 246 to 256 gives 0.080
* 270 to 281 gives 0.184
